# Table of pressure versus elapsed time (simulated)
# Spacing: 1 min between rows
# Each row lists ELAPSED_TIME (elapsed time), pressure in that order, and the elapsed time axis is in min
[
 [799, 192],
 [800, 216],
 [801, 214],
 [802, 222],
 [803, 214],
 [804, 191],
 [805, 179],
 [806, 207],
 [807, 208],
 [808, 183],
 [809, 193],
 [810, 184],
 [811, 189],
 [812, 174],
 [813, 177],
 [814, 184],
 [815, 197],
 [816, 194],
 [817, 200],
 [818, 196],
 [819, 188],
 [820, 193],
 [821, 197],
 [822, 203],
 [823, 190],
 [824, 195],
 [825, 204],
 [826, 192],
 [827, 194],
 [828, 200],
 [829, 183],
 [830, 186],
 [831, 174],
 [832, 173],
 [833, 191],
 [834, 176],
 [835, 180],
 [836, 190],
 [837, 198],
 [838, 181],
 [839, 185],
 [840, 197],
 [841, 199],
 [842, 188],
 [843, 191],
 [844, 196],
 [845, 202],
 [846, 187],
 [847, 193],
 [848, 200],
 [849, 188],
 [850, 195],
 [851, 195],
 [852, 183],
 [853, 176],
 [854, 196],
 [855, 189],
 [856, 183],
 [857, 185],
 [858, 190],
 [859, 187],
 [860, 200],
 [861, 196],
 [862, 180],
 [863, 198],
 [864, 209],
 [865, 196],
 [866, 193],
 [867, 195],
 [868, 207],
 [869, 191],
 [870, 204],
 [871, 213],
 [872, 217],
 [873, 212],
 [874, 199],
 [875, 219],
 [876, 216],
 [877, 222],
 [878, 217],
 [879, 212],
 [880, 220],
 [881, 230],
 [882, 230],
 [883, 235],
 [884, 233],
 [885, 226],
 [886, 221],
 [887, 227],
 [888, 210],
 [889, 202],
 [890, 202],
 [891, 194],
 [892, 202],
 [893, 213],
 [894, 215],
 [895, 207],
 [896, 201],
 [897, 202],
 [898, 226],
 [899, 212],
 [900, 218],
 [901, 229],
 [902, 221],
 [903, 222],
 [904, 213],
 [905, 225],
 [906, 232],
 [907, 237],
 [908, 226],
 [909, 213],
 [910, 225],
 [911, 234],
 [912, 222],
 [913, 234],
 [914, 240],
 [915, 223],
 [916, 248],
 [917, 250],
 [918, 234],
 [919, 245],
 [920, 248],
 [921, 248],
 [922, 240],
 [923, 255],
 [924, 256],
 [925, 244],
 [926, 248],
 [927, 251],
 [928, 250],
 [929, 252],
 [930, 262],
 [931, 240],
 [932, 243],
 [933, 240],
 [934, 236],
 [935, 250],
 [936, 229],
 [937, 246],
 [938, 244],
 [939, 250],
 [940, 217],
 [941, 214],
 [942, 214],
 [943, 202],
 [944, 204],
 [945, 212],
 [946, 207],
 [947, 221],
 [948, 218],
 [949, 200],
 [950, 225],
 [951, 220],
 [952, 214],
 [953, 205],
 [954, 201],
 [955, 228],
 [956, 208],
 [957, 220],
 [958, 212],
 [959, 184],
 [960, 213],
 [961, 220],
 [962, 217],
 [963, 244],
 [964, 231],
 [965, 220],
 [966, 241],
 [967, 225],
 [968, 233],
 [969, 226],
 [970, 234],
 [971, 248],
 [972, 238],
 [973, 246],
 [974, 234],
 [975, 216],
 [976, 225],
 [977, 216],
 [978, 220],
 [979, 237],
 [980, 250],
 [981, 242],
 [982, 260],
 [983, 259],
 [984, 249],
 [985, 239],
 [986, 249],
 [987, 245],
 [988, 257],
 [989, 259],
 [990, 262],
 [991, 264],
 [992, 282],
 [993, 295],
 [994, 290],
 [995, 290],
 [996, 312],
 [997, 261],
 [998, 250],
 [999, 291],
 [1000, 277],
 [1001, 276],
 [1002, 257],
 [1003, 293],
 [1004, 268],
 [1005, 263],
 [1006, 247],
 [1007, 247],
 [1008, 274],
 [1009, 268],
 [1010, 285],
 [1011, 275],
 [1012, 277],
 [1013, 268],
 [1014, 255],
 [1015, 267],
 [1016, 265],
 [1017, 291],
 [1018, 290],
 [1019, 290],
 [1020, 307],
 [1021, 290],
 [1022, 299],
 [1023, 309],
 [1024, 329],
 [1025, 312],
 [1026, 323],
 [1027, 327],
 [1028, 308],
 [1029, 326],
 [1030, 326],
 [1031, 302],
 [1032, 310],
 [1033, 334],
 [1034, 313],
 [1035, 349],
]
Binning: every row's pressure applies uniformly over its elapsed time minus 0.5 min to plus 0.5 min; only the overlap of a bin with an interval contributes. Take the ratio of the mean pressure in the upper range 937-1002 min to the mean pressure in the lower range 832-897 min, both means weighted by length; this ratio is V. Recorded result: 1.18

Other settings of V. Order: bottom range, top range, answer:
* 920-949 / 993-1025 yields 1.19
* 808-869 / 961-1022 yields 1.35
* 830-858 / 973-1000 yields 1.36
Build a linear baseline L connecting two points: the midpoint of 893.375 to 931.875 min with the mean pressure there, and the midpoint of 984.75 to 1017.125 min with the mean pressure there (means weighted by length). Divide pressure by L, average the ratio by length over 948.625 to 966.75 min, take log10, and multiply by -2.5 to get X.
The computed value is 0.161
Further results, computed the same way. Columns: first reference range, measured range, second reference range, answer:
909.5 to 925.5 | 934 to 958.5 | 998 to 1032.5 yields 0.16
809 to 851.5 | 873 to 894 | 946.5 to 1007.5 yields -0.04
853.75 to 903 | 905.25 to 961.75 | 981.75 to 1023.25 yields 0.03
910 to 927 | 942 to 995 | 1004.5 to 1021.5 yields 0.12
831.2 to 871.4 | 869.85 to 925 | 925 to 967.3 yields -0.08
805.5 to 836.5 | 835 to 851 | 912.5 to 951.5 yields 0.04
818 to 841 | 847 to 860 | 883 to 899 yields 0.05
